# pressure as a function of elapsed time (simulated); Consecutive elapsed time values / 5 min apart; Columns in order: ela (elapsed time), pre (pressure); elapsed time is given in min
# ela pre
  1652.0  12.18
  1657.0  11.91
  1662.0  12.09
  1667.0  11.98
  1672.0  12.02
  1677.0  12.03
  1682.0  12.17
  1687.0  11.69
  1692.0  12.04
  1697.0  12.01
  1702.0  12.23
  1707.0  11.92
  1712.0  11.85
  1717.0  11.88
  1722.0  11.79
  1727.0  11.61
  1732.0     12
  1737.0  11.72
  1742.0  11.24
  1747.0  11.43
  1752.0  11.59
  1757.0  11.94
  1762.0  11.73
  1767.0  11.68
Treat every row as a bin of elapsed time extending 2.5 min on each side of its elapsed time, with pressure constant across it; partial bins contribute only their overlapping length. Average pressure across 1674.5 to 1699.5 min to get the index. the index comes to 12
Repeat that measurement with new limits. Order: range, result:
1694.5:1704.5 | 12.1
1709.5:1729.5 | 11.8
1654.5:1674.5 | 12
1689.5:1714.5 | 12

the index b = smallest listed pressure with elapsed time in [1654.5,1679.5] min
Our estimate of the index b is 11.91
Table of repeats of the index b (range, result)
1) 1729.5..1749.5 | 11.24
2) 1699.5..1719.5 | 11.85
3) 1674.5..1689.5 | 11.69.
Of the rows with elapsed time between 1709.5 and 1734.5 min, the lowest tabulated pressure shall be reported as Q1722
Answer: 11.61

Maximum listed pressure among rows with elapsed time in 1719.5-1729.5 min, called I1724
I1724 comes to 11.79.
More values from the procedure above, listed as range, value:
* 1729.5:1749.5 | 12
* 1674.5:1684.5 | 12.17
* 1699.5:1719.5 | 12.23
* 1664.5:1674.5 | 12.02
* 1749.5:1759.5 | 11.94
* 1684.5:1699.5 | 12.04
